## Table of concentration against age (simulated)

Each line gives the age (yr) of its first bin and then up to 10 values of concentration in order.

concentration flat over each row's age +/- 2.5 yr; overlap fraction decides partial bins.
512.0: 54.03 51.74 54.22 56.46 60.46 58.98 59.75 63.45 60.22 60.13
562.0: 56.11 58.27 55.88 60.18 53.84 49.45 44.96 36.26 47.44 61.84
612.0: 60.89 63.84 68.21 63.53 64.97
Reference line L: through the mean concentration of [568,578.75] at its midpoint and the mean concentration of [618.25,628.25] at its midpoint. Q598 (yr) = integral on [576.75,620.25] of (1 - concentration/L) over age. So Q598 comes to 6.3 yr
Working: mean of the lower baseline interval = 57.9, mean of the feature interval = 53.1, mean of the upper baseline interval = 65.9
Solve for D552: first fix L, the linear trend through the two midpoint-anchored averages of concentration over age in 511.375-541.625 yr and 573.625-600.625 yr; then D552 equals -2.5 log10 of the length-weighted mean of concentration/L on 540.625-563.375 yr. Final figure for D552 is -0.131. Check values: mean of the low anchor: 56.4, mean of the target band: 60.1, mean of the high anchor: 49.1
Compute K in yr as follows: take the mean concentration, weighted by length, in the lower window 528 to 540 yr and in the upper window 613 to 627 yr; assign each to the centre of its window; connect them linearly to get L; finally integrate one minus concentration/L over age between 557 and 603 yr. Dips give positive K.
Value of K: 7.6 yr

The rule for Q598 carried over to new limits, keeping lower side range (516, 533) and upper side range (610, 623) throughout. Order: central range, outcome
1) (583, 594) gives 2.4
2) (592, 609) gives 4.1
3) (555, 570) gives 0.3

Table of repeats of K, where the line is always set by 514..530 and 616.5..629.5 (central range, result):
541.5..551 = -0.8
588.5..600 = 3.8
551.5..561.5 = -0.2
